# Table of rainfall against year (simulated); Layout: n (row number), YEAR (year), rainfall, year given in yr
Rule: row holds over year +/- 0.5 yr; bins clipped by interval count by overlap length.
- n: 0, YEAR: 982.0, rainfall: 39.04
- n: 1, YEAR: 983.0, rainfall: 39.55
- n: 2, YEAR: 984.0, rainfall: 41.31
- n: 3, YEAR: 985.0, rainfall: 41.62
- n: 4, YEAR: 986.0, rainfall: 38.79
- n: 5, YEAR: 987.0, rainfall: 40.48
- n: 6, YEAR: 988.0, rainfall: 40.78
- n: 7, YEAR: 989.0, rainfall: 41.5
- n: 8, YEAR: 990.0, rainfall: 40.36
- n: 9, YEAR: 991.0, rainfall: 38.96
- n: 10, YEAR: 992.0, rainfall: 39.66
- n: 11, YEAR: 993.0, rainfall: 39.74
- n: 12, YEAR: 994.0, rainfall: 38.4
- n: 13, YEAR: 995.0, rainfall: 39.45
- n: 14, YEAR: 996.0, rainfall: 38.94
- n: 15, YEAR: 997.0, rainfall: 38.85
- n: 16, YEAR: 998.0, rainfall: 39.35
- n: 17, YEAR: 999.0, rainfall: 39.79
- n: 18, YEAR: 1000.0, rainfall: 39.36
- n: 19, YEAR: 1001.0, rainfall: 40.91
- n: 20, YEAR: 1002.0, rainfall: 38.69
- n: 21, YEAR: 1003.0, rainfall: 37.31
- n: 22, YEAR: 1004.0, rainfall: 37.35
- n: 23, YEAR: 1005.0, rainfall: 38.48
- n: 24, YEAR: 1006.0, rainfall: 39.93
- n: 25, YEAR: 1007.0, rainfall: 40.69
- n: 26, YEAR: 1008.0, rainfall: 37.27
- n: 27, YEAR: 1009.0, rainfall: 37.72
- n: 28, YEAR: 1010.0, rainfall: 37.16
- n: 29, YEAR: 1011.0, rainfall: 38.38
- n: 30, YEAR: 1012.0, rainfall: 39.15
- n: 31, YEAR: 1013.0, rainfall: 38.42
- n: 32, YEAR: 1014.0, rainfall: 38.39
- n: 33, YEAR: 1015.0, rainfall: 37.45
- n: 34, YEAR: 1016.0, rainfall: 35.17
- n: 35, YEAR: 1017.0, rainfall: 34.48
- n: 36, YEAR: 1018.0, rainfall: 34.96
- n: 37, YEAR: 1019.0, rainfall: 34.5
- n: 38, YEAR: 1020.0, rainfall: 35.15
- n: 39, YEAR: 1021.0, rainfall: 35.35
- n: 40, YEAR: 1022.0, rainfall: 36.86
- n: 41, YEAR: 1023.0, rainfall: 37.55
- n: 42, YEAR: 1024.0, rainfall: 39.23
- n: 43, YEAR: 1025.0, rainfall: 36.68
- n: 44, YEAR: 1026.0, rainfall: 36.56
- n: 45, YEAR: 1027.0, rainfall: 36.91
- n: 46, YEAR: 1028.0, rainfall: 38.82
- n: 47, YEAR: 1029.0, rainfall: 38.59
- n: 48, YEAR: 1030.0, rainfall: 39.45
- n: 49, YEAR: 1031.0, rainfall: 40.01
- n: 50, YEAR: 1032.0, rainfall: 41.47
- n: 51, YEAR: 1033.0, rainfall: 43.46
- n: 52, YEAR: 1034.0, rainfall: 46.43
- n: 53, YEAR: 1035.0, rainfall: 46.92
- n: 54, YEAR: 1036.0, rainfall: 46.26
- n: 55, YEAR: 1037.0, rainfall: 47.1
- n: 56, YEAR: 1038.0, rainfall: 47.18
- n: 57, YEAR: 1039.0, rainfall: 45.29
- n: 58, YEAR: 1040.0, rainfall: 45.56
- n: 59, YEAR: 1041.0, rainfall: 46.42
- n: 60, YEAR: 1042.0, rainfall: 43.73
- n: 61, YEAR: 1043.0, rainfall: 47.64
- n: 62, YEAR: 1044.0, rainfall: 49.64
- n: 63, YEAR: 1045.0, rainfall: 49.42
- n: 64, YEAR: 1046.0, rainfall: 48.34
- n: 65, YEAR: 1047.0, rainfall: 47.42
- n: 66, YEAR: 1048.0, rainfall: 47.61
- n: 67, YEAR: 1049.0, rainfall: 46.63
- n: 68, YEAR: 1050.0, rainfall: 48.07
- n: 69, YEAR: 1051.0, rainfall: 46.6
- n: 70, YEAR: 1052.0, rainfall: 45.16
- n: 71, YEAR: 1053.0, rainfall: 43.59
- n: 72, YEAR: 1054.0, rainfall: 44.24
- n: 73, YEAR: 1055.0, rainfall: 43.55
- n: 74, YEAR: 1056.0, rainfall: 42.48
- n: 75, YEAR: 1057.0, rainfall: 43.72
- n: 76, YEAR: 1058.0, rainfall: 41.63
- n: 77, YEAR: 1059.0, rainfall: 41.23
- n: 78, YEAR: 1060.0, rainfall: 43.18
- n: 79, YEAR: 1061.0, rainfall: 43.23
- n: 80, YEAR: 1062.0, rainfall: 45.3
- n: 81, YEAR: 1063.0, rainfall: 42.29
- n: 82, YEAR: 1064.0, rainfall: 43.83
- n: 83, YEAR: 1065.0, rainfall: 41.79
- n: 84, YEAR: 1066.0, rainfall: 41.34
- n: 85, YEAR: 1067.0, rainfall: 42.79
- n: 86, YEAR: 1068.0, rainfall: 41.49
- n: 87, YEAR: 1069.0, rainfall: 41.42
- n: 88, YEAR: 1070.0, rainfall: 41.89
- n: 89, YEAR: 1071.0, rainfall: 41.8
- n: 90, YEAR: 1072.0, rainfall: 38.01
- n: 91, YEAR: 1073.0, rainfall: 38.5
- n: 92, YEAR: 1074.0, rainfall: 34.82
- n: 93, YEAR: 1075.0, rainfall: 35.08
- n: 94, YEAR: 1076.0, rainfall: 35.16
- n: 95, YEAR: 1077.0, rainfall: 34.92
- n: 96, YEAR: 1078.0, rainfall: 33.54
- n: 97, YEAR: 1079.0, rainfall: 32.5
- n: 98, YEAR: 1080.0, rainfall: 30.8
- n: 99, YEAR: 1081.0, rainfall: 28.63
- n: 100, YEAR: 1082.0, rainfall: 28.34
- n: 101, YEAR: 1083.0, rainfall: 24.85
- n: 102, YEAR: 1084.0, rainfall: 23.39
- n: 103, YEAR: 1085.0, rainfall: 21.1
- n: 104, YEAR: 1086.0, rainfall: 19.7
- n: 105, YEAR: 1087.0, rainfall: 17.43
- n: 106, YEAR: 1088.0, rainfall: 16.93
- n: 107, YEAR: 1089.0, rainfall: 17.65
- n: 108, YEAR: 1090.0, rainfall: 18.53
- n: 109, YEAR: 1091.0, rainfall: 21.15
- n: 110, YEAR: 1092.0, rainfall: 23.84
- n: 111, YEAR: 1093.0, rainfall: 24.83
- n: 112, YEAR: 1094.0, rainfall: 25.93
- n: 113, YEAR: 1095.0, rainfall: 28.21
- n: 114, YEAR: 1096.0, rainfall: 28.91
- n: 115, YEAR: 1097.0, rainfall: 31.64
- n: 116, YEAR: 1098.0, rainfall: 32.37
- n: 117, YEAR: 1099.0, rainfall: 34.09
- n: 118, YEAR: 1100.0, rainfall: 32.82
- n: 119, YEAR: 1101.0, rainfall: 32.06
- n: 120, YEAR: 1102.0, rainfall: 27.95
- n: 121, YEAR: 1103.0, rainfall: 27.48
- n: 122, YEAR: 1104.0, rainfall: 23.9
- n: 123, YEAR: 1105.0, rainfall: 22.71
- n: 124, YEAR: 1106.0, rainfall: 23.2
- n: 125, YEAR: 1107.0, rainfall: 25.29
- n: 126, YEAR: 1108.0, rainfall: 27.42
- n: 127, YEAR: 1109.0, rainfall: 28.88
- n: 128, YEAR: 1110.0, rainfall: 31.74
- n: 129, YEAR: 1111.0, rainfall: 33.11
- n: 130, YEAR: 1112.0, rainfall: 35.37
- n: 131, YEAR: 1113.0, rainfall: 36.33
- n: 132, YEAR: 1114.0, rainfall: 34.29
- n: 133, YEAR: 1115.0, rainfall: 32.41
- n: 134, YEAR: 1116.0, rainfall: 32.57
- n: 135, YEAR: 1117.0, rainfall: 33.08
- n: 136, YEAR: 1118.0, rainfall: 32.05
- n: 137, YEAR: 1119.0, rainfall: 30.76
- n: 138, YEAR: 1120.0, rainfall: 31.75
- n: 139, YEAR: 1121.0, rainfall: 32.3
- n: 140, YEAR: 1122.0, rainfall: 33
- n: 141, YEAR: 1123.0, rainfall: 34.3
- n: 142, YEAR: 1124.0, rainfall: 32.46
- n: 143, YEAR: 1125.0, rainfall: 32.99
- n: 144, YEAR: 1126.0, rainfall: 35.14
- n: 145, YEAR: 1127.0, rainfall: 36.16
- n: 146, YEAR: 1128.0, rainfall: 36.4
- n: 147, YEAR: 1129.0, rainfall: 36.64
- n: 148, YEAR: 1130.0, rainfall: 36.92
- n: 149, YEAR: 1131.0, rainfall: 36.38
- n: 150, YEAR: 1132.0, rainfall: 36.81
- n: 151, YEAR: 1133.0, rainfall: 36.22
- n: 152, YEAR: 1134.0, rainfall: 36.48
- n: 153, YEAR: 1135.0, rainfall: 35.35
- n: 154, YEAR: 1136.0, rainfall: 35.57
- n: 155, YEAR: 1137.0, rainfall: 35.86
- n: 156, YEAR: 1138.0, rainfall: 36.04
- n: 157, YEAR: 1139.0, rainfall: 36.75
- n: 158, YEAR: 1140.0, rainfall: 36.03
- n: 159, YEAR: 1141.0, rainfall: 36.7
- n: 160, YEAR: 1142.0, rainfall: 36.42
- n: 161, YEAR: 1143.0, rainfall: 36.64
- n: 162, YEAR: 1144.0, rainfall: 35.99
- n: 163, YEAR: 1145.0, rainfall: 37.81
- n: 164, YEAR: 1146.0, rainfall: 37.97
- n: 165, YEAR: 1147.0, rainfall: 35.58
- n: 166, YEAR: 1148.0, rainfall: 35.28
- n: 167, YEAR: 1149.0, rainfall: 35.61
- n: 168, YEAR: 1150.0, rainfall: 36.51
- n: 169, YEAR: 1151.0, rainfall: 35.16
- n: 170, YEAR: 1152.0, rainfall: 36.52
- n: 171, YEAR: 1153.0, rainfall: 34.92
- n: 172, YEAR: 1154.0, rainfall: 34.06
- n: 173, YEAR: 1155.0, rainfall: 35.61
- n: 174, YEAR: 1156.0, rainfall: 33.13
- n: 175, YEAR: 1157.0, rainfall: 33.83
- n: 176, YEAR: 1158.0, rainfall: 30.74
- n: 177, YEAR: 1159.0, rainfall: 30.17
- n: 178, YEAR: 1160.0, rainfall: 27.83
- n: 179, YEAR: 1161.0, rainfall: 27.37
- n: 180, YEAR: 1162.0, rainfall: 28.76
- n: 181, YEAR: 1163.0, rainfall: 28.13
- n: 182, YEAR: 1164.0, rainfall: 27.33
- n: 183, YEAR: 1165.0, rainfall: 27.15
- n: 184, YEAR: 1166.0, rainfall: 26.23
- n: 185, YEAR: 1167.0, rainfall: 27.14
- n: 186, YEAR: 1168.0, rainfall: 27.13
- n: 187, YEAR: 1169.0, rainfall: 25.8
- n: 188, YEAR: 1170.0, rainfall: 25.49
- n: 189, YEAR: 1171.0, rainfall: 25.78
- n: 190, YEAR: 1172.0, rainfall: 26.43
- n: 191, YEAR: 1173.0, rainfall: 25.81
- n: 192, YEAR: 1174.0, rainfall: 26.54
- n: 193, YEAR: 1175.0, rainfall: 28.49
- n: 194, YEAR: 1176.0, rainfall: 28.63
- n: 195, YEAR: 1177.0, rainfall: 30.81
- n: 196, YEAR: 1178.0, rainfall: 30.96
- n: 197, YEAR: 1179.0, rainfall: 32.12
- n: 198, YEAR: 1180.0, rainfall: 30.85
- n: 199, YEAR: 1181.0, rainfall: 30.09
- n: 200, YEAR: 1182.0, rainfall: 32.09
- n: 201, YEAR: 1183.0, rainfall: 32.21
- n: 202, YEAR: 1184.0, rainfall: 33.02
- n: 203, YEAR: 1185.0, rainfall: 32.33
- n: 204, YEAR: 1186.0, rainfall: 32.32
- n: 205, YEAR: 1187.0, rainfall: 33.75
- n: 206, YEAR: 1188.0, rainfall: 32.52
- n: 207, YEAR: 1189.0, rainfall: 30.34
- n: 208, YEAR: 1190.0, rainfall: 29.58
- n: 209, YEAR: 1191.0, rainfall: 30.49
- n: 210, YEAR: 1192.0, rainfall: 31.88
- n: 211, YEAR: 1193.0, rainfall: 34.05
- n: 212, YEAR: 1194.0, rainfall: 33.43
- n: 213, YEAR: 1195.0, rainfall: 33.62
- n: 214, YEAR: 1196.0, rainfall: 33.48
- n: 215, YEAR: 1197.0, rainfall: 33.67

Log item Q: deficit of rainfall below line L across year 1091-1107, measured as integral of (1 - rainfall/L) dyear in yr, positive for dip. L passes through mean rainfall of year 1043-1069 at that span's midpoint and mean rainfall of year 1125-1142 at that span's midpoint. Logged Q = 4.9 yr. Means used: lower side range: 44.6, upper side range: 36.1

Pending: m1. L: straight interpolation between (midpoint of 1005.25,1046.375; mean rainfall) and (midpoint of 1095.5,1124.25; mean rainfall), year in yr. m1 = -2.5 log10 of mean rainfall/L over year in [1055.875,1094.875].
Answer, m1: 0.06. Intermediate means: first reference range 40.7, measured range 33.3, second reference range 30.8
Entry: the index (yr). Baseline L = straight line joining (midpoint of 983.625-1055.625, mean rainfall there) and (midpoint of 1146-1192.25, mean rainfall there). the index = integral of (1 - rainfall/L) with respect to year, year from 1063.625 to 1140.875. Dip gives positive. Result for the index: 7.3 yr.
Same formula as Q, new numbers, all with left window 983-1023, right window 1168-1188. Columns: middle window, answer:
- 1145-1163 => -1.48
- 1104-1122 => 1.24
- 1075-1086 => 1.74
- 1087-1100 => 3.28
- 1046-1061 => -3.66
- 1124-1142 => -2.26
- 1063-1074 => -1.83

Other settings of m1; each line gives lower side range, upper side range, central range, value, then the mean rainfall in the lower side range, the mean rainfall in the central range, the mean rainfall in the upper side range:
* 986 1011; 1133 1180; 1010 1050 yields -0.10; 39.2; 41.5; 32.1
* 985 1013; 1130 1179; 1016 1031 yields 0.04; 39.2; 36.8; 32.4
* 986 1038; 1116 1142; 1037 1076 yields -0.16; 39.2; 43.7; 34.9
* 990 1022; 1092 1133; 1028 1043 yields -0.21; 38.1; 44.1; 31.5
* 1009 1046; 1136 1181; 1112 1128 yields 0.03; 40.8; 33.5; 31.8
